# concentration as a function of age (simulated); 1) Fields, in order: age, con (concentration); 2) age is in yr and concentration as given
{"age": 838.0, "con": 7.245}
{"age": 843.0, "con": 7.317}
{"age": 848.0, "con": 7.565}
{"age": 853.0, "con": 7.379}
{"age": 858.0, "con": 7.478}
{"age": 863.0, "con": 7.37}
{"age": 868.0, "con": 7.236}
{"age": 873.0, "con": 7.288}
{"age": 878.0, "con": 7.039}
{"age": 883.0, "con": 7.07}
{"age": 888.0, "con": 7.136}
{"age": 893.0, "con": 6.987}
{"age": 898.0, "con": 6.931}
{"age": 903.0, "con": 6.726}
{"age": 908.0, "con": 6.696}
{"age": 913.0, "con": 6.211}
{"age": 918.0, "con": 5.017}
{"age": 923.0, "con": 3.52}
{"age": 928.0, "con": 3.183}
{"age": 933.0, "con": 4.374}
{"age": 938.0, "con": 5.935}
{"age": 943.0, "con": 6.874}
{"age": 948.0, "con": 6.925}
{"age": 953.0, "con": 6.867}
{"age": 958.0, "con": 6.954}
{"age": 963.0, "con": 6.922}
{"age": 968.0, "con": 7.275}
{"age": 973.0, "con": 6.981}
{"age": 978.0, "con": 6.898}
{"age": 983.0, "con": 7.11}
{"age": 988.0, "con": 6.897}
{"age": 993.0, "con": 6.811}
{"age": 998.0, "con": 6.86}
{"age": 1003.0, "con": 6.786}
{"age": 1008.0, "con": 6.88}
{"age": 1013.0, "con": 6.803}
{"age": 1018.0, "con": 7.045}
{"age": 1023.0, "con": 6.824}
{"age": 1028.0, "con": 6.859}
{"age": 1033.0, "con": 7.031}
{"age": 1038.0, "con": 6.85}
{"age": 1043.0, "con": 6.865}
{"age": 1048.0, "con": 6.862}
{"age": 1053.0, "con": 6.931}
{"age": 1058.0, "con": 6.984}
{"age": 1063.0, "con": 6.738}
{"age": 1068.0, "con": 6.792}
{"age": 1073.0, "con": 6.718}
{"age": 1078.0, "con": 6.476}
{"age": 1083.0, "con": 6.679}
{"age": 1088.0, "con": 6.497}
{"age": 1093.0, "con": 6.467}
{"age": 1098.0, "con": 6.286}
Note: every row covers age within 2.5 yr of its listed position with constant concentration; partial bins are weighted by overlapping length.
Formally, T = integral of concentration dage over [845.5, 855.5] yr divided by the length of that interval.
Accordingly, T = 7.47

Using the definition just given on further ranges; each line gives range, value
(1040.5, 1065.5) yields 6.88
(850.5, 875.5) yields 7.35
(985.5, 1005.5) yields 6.84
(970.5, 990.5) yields 6.97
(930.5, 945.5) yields 5.73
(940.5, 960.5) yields 6.91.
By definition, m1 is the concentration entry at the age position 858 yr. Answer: 7.478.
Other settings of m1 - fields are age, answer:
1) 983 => 7.11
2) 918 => 5.017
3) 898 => 6.931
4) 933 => 4.374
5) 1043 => 6.865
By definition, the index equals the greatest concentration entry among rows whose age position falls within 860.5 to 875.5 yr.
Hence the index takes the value 7.37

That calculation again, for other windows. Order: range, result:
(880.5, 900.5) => 7.136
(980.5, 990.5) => 7.11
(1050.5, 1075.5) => 6.984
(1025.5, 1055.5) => 7.031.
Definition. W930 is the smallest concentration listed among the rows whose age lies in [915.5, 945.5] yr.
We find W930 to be 3.183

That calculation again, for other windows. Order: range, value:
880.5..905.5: 6.726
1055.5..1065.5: 6.738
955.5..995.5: 6.811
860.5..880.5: 7.039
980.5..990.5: 6.897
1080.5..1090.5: 6.497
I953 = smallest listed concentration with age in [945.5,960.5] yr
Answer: 6.867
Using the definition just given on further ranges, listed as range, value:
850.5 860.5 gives 7.379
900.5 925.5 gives 3.52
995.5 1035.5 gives 6.786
